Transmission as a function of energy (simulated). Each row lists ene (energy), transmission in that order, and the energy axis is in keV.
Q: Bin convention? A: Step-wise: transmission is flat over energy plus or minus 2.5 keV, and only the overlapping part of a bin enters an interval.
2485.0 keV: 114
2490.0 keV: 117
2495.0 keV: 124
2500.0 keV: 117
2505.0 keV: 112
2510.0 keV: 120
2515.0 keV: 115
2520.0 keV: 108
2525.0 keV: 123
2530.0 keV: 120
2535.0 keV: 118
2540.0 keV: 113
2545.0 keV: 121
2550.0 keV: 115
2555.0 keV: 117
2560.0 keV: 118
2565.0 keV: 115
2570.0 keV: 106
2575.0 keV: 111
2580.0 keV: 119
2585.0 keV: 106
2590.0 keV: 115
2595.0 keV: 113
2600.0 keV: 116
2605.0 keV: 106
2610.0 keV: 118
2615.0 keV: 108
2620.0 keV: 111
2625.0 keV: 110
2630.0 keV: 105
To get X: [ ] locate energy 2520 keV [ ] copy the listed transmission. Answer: 108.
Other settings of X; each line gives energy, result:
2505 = 112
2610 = 118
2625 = 110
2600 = 116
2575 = 111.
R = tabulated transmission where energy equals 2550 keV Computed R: 115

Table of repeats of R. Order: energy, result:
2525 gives 123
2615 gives 108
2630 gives 105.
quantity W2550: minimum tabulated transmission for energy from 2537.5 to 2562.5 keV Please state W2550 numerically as 113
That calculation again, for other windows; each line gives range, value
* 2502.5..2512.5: 112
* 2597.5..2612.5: 106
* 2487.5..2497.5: 117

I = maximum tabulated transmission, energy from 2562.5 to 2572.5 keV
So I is 115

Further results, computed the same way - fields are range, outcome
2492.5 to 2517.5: 124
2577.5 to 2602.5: 119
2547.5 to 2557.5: 117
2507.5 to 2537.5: 123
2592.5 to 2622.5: 118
